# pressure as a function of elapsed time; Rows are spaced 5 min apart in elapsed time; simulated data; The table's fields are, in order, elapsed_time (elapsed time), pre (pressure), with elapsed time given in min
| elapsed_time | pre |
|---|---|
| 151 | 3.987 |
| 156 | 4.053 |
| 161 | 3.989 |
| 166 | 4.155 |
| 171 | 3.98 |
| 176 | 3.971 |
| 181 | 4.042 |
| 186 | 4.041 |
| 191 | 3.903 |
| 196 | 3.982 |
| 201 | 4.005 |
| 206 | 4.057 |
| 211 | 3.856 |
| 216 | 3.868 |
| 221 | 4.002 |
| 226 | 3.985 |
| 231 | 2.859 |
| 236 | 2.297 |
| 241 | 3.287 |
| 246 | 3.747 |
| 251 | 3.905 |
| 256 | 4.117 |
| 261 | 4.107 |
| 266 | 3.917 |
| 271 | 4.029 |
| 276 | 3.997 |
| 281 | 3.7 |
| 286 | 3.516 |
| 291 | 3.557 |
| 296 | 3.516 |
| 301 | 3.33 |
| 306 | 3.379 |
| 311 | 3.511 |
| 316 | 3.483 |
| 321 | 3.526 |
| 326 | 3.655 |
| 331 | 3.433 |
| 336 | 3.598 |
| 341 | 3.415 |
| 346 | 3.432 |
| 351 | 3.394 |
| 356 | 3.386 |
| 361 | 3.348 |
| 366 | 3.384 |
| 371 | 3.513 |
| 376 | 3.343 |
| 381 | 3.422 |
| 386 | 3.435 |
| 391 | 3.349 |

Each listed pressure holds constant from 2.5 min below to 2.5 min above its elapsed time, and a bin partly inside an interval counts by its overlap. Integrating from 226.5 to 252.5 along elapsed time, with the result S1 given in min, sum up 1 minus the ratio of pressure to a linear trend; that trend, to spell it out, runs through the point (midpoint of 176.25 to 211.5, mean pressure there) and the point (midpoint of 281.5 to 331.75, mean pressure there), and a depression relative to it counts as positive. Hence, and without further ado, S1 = 3.7 min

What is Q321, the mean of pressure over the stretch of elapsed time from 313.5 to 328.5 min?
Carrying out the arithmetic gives 3.55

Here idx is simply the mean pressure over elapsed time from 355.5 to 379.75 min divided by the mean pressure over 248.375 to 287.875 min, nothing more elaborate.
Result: 0.87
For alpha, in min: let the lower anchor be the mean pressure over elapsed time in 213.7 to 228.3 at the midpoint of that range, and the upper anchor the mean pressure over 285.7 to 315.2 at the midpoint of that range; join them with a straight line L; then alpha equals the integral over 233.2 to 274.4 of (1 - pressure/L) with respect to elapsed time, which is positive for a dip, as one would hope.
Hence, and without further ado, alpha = 0.7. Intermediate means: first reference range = 3.95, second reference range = 3.47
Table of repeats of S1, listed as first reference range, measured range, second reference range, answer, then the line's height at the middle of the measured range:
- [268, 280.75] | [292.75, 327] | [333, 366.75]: 2.06 min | 3.71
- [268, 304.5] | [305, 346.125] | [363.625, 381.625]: 0.55 min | 3.55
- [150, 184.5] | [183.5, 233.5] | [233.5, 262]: -0.94 min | 3.78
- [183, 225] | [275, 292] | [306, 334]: -0.11 min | 3.65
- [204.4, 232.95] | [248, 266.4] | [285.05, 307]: -2.01 min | 3.62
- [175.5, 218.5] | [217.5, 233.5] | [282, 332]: 0.91 min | 3.85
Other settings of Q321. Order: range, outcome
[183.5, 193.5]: 3.97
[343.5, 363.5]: 3.39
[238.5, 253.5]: 3.65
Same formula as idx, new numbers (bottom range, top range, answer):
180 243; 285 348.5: 0.94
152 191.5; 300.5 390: 0.86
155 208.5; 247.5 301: 0.95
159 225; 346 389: 0.85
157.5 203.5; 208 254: 0.88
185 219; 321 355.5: 0.88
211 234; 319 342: 0.96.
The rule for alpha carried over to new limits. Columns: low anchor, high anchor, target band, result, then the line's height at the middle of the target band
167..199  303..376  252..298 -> -1.9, 3.68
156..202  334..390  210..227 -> -0.2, 3.88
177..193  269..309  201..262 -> 2.4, 3.83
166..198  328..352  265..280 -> -1.1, 3.69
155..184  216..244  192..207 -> -1.3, 3.69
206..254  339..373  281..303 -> -0.1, 3.49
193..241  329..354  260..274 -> -1.7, 3.57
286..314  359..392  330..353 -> -0.2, 3.43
